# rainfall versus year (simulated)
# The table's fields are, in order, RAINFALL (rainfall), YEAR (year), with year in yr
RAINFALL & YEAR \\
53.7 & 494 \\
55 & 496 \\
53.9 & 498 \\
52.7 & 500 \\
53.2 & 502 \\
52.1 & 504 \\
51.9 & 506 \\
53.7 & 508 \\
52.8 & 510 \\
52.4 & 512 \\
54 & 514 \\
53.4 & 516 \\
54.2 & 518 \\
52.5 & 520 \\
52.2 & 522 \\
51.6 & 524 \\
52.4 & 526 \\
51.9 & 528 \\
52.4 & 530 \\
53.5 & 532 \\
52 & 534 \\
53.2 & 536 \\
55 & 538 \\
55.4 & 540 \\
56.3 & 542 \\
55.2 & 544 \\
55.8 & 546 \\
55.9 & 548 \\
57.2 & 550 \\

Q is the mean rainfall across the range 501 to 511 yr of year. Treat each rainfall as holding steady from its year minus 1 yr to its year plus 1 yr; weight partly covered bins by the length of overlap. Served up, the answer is 52.7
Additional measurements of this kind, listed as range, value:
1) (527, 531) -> 52.1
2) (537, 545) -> 55.5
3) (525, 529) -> 52.1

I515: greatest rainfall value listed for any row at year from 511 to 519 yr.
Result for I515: 54.2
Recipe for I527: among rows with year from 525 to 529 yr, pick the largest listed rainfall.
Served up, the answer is 52.4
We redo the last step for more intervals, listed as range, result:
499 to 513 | 53.7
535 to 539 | 55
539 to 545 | 56.3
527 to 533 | 53.5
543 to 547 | 55.8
